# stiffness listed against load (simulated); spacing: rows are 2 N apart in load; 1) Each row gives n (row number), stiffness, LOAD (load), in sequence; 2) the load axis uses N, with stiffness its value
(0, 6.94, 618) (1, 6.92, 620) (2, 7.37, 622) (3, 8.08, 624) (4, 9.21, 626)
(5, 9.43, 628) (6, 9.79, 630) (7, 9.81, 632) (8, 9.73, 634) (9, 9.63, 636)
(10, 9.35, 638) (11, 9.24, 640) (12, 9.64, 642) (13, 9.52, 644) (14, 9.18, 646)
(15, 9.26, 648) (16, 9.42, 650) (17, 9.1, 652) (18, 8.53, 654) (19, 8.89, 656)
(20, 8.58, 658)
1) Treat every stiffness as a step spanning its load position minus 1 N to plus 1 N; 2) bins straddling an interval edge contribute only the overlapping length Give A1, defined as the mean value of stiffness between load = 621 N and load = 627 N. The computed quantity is 8.22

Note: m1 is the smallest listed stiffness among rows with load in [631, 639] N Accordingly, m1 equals 9.35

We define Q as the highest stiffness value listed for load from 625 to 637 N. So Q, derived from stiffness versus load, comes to 9.81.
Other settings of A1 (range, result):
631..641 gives 9.55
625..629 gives 9.32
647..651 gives 9.34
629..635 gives 9.78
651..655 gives 8.81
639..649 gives 9.37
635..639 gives 9.49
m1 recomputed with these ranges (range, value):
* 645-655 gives 8.53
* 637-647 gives 9.18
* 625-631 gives 9.21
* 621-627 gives 7.37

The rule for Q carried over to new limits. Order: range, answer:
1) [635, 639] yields 9.63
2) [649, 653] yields 9.42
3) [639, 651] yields 9.64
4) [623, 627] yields 9.21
